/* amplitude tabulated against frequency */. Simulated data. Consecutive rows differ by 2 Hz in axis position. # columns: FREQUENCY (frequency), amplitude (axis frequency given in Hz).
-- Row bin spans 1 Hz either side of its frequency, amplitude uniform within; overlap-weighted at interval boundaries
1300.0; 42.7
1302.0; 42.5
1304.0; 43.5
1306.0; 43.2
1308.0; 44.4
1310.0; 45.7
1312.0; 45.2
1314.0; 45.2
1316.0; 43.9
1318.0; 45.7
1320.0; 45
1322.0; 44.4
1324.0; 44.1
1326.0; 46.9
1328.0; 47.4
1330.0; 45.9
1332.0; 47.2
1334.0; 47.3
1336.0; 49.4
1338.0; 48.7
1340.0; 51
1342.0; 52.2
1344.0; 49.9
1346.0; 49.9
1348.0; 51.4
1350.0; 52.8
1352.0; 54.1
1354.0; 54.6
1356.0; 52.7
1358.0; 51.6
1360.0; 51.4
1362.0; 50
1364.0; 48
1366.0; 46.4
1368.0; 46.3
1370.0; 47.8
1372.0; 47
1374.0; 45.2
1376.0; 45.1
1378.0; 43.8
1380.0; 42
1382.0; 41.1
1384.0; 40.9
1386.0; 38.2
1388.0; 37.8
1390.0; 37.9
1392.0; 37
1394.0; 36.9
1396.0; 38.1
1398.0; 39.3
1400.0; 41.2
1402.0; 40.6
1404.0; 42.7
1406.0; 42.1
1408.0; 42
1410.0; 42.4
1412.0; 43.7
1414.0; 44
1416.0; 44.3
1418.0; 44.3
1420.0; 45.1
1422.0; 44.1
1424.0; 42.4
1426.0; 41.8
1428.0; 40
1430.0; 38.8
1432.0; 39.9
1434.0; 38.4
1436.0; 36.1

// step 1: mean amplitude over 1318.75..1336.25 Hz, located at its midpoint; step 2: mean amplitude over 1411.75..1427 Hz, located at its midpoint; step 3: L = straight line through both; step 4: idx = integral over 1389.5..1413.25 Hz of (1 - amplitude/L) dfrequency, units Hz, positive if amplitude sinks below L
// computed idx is 2.0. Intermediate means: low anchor 46.3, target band 40.4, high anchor 43.7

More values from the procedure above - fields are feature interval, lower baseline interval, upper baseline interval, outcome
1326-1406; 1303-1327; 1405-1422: -3.15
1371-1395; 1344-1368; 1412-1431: 3.30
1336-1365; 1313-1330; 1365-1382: -3.83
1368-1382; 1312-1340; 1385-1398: -1.75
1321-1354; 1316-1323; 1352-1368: -1.13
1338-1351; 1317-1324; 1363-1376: -1.49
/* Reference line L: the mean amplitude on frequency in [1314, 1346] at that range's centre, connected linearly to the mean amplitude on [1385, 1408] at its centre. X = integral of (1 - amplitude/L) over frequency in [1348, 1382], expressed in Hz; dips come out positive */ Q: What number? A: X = -4.2 Hz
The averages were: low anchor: 47.3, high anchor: 39.4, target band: 48.5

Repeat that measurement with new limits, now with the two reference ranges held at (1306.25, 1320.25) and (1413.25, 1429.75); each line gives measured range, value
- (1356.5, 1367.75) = -1.4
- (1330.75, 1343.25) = -1.3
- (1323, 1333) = -0.4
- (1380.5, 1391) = 1.0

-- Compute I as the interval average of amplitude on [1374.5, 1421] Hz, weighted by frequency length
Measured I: 41.4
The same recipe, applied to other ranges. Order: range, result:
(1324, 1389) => 47.6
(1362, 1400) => 42.3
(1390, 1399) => 37.8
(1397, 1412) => 41.6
